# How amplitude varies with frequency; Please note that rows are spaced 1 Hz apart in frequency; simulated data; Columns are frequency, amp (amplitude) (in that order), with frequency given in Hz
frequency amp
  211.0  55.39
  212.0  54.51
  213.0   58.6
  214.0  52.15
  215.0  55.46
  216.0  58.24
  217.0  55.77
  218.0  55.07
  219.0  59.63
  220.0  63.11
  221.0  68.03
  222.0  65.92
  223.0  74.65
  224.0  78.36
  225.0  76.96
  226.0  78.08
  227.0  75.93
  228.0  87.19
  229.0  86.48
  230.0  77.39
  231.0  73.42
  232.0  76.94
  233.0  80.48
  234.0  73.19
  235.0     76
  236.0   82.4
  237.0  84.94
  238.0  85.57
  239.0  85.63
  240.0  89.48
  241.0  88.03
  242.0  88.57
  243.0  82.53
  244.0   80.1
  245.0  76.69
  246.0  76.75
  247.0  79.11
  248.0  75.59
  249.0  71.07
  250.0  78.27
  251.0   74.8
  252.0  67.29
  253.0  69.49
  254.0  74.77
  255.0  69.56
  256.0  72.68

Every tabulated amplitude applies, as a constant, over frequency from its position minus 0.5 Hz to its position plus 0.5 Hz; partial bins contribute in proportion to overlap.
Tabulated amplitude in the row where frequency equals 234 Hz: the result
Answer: 73.19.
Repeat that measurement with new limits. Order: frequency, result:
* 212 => 54.51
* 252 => 67.29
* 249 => 71.07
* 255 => 69.56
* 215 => 55.46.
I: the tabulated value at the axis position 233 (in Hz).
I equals 80.48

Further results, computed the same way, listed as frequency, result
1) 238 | 85.57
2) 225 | 76.96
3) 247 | 79.11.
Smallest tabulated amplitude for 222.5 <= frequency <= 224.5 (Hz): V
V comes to 74.65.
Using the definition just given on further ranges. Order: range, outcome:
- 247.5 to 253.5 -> 67.29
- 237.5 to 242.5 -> 85.57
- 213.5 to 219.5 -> 52.15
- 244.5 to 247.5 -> 76.69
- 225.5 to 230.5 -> 75.93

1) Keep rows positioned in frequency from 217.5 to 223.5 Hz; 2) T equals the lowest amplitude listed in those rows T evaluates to 55.07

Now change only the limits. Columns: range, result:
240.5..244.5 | 80.1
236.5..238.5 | 84.94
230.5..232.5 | 73.42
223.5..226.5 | 76.96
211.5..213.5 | 54.51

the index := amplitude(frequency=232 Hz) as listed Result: 76.94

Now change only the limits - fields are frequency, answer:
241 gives 88.03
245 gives 76.69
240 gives 89.48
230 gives 77.39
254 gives 74.77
